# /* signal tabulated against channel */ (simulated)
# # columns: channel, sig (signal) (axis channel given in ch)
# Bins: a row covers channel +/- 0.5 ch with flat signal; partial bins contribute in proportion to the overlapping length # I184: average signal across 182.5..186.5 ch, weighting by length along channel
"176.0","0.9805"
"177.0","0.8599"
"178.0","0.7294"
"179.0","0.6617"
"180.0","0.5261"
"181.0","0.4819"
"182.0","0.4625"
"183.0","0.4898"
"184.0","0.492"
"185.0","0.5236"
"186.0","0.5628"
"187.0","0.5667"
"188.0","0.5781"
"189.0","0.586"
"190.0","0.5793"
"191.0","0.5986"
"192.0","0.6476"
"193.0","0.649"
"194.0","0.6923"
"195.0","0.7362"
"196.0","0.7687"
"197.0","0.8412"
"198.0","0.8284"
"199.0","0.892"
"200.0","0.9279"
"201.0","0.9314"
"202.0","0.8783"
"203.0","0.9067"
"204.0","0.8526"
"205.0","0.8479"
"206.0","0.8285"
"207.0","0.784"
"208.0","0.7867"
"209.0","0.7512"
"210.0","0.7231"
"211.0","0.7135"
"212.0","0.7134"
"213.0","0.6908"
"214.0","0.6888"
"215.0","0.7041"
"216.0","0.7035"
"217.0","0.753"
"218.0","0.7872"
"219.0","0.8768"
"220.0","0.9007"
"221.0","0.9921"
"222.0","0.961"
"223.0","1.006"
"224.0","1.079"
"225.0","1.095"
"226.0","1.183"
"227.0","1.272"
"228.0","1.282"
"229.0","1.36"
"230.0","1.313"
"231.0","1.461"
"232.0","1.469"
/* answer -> 0.517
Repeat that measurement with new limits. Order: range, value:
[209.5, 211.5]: 0.718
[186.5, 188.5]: 0.572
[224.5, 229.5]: 1.24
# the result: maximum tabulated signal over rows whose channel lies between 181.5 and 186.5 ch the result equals 0.5628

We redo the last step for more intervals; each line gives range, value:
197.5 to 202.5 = 0.9314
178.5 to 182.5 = 0.6617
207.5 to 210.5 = 0.7867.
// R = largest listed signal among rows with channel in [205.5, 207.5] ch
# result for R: 0.8285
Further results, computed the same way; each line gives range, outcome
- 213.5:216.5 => 0.7041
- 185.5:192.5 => 0.6476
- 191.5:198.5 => 0.8412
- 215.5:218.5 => 0.7872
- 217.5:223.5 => 1.006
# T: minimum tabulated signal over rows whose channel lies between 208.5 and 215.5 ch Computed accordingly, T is 0.6888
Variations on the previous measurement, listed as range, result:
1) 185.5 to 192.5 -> 0.5628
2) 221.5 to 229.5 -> 0.961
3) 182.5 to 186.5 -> 0.4898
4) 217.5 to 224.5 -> 0.7872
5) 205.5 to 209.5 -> 0.7512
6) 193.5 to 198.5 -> 0.6923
